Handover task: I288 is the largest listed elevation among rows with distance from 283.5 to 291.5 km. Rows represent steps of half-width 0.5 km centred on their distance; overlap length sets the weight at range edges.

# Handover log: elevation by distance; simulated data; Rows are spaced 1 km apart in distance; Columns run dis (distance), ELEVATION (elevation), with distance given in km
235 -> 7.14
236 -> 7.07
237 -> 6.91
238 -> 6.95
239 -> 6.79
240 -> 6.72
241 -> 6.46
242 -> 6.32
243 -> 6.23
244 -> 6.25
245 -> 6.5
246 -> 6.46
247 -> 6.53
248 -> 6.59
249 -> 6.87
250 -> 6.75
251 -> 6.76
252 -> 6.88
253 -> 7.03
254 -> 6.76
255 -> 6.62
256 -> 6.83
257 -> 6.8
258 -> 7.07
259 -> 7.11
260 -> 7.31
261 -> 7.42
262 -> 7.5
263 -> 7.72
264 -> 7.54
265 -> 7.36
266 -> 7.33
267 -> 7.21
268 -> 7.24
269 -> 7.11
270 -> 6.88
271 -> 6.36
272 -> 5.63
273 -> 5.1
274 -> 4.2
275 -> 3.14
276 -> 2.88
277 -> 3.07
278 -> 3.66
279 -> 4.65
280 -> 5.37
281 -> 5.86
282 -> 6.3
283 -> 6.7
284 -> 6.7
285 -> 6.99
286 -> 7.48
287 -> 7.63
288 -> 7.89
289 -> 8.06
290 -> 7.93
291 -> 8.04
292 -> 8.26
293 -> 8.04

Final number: 8.06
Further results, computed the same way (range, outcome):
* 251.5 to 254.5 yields 7.03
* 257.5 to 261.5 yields 7.42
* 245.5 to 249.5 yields 6.87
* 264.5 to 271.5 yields 7.36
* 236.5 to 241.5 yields 6.95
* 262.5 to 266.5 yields 7.72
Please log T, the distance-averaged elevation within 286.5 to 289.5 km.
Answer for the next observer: 7.86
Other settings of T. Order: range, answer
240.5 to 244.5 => 6.32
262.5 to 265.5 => 7.54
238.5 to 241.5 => 6.66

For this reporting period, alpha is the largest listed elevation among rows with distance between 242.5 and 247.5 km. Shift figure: 6.53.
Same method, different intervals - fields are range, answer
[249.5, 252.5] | 6.88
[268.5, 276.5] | 7.11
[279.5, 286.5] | 7.48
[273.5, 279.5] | 4.65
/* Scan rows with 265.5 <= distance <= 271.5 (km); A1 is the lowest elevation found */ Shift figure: 6.36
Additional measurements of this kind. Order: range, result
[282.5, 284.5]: 6.7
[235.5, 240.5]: 6.72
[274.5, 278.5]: 2.88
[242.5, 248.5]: 6.23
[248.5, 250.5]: 6.75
